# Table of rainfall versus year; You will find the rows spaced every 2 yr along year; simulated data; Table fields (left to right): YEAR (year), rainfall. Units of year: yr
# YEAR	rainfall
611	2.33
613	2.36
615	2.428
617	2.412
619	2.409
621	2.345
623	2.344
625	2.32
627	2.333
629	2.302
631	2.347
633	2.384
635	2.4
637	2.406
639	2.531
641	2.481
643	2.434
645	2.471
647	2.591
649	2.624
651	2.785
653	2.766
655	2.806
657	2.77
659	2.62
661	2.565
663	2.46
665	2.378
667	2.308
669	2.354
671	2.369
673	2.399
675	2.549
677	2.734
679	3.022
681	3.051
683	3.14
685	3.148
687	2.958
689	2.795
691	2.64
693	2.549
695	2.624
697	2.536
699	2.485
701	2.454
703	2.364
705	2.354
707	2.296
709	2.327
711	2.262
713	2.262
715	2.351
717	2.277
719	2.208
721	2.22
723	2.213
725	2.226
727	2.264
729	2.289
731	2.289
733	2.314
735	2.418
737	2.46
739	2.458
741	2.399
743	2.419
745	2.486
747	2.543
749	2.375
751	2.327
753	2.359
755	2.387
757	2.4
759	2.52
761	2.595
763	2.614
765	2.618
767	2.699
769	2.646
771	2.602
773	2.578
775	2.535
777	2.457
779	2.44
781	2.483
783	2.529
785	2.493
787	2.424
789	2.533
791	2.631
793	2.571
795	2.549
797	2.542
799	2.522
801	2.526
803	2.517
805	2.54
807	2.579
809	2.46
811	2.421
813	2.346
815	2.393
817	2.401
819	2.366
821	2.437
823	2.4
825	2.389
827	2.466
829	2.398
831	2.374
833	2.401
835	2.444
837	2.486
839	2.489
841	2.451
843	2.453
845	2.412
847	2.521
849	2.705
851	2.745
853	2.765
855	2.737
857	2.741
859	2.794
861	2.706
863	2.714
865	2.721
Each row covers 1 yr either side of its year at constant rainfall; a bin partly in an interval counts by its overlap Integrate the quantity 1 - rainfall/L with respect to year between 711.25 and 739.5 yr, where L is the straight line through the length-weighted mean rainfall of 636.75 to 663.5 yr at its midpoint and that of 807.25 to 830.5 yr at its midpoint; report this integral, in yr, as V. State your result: 2.4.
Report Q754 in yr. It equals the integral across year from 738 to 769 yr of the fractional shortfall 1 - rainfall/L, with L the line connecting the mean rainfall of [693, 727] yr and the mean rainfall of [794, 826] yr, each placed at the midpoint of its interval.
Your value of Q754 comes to -1.15 yr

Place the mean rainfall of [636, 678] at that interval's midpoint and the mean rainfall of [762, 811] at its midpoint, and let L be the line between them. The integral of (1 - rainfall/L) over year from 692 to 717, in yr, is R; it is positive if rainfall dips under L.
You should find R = 1.4 yr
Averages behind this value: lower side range 2.54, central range 2.4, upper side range 2.54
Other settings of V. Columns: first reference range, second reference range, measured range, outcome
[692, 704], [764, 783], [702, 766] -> 4.0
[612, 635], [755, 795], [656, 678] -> -0.8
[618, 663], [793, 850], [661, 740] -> 0.2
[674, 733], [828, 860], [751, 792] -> 0.2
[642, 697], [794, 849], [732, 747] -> 0.8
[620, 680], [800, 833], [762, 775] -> -0.9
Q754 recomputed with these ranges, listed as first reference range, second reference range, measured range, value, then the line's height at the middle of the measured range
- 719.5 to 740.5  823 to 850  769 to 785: -1.0 yr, 2.38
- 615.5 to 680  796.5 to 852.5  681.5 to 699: -2.1 yr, 2.49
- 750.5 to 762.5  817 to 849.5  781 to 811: -1.0 yr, 2.44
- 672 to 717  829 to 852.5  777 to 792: 0.2 yr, 2.54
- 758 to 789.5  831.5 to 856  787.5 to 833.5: 1.4 yr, 2.55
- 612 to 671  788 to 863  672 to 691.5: -2.9 yr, 2.48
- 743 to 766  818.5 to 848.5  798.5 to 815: -0.2 yr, 2.45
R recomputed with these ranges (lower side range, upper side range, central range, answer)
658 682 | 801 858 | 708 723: 1.6 yr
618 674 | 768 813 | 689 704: -0.3 yr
